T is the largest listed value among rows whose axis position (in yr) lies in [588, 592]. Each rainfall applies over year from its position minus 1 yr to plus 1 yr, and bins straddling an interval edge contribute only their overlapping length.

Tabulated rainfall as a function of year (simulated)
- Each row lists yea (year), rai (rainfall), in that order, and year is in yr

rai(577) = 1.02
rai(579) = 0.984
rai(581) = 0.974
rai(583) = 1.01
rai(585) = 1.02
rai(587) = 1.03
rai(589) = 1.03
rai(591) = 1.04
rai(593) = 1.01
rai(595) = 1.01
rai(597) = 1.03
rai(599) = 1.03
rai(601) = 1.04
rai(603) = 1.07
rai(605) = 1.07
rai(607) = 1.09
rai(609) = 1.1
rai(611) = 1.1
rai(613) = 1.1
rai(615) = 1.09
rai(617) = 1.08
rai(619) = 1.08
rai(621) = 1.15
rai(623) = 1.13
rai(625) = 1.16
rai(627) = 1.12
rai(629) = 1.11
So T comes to 1.04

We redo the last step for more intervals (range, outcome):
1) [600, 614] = 1.1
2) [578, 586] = 1.02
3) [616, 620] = 1.08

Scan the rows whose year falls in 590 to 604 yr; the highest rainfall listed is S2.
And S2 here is 1.07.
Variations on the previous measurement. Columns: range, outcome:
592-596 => 1.01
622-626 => 1.16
